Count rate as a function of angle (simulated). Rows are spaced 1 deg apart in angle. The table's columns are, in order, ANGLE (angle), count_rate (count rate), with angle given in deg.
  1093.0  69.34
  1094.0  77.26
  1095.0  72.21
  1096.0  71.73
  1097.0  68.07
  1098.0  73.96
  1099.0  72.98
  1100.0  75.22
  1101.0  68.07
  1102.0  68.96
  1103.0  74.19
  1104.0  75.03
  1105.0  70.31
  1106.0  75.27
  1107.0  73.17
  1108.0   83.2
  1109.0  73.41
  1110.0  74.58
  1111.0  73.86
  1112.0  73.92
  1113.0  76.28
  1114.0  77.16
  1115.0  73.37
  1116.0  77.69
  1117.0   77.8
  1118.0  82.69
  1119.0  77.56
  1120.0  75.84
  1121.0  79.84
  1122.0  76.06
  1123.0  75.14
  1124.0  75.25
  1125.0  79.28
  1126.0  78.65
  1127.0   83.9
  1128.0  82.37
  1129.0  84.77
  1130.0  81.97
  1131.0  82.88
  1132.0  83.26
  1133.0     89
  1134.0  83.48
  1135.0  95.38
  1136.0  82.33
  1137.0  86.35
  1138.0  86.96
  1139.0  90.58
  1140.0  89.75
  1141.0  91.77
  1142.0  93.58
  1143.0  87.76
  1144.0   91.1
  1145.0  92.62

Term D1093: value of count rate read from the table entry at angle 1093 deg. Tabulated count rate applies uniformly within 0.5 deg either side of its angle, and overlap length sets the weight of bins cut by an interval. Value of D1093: 69.34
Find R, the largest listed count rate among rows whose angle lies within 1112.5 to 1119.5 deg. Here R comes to 82.69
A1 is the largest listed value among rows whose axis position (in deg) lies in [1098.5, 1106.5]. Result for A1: 75.27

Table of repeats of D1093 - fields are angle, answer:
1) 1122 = 76.06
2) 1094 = 77.26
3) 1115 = 73.37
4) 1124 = 75.25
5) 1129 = 84.77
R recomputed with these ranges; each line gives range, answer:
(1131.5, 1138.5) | 95.38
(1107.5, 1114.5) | 83.2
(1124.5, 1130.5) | 84.77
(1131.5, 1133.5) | 89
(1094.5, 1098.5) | 73.96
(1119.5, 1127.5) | 83.9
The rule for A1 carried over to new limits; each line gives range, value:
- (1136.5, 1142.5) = 93.58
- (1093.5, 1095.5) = 77.26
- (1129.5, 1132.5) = 83.26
